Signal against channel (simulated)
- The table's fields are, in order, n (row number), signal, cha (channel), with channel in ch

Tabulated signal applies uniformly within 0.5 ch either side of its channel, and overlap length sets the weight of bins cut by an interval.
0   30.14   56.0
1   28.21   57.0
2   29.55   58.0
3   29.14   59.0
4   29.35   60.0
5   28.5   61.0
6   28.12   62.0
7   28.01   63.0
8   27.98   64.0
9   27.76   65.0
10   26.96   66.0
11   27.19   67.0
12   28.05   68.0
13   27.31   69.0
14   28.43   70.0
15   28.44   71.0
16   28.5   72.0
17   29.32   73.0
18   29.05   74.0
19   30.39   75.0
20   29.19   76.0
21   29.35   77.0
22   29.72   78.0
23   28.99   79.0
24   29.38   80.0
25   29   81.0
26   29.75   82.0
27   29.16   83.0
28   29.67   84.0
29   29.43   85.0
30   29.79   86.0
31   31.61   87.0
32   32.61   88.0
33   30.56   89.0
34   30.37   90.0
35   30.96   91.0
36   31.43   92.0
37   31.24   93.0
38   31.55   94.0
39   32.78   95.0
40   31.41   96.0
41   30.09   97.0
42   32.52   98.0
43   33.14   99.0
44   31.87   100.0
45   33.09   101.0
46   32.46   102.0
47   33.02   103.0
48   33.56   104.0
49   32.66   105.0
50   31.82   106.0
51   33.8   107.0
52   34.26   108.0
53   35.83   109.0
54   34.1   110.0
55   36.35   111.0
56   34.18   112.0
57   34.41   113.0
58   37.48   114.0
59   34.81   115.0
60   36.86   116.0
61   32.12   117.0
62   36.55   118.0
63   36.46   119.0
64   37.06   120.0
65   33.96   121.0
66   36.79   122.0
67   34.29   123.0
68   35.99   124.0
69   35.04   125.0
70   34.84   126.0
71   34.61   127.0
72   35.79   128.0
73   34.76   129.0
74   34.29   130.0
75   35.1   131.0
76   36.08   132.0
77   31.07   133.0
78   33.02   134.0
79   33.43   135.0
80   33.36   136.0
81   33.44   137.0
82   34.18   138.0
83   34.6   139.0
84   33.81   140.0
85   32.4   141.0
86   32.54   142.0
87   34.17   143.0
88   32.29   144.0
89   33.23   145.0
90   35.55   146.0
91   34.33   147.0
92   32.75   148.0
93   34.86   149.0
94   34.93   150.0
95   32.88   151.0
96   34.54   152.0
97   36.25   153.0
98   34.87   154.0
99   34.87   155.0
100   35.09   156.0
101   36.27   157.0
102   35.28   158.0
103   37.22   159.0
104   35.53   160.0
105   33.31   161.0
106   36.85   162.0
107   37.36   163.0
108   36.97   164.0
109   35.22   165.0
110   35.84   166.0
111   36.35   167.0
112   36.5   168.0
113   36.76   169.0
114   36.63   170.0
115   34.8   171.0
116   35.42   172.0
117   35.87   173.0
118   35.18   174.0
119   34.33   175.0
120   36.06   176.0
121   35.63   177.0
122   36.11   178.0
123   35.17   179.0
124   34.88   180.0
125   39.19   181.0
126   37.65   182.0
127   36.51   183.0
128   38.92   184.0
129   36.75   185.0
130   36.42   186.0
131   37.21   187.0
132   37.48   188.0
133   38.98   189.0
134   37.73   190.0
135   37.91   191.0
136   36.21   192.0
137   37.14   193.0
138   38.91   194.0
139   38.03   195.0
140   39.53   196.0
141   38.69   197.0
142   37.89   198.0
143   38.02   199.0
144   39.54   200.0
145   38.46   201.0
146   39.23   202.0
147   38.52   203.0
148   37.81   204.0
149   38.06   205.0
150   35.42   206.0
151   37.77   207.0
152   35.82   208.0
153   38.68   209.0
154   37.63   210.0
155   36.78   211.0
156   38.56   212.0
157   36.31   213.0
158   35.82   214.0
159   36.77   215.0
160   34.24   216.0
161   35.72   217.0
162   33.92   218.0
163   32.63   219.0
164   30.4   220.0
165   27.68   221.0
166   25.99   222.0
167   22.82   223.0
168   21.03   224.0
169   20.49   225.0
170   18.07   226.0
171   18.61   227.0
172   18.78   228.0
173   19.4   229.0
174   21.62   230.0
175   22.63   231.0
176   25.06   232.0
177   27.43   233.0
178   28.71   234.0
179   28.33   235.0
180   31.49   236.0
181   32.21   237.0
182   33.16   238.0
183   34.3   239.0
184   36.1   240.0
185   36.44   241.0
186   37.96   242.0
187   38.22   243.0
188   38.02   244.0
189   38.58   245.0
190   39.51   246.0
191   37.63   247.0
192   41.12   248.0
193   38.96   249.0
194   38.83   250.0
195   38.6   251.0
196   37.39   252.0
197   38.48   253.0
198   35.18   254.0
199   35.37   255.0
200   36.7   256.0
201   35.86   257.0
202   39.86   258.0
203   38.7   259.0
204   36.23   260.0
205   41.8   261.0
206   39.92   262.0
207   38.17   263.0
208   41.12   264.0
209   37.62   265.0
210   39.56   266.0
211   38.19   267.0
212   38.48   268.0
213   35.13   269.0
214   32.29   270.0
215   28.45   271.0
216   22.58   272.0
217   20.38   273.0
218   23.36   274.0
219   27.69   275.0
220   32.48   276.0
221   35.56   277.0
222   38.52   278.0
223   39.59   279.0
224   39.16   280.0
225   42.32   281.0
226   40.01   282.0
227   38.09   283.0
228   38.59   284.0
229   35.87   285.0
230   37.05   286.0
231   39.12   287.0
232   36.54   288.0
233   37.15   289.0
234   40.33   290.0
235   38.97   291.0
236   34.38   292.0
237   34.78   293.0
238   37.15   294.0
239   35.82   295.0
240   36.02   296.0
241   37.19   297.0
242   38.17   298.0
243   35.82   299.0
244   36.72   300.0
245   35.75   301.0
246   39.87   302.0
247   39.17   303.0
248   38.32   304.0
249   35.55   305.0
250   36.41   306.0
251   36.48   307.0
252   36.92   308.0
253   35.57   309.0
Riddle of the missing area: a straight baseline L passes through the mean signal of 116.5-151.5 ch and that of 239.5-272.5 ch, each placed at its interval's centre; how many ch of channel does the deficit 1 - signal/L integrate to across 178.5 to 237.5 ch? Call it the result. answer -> 4.3 ch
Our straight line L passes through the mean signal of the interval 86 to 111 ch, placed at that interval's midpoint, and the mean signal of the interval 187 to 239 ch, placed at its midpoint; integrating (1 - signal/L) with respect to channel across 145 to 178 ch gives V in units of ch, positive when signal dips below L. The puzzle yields -2.9 ch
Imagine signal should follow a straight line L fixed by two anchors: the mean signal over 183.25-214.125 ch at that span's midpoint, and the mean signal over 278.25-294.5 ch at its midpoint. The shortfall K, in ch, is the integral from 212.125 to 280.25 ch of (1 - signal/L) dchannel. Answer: 9.03 ch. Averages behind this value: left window 37.8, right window 38.1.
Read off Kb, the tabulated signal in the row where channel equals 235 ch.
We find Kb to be 28.33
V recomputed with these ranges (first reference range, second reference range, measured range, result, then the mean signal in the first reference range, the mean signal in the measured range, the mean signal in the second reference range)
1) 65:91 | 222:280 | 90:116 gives -2.9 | 29.3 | 33.2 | 32.8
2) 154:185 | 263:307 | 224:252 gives 3.8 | 36.1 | 31.1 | 36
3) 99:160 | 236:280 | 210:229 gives 3.4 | 34.4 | 29.1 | 35.9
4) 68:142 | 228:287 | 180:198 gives -2.1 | 32.6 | 37.8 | 34.7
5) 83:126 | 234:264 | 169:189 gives -0.7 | 33.3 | 36.4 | 36.9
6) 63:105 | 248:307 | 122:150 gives -2.0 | 30.2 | 34.1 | 36.5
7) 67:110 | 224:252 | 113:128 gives -2.2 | 30.8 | 35.5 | 31.1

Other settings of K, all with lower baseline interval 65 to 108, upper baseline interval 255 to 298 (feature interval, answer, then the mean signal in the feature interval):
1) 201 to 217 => -1.4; 37.2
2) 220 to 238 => 5.3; 24.6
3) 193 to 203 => -1.4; 38.6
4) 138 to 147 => -0.4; 33.6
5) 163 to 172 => -0.9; 36.2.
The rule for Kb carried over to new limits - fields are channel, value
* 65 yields 27.76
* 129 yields 34.76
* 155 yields 34.87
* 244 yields 38.02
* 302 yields 39.87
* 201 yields 38.46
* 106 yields 31.82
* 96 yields 31.41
